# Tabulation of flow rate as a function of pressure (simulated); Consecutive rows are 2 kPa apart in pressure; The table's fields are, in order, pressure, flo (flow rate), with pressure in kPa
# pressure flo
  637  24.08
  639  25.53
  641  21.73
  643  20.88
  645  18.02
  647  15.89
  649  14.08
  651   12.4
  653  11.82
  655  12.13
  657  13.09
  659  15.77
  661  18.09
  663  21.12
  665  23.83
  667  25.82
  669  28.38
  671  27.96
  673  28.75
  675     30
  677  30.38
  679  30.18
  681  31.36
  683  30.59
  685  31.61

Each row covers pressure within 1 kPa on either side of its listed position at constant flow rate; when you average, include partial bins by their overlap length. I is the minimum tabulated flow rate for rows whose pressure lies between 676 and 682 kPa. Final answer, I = 30.18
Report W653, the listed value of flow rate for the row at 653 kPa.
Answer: 11.82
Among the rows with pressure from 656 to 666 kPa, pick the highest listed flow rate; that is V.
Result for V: 23.83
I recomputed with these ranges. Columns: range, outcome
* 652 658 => 11.82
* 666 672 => 25.82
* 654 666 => 12.13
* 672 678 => 28.75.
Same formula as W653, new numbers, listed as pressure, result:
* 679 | 30.18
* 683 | 30.59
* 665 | 23.83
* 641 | 21.73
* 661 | 18.09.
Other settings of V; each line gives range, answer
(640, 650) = 21.73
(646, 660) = 15.89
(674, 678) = 30.38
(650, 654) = 12.4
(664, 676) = 30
